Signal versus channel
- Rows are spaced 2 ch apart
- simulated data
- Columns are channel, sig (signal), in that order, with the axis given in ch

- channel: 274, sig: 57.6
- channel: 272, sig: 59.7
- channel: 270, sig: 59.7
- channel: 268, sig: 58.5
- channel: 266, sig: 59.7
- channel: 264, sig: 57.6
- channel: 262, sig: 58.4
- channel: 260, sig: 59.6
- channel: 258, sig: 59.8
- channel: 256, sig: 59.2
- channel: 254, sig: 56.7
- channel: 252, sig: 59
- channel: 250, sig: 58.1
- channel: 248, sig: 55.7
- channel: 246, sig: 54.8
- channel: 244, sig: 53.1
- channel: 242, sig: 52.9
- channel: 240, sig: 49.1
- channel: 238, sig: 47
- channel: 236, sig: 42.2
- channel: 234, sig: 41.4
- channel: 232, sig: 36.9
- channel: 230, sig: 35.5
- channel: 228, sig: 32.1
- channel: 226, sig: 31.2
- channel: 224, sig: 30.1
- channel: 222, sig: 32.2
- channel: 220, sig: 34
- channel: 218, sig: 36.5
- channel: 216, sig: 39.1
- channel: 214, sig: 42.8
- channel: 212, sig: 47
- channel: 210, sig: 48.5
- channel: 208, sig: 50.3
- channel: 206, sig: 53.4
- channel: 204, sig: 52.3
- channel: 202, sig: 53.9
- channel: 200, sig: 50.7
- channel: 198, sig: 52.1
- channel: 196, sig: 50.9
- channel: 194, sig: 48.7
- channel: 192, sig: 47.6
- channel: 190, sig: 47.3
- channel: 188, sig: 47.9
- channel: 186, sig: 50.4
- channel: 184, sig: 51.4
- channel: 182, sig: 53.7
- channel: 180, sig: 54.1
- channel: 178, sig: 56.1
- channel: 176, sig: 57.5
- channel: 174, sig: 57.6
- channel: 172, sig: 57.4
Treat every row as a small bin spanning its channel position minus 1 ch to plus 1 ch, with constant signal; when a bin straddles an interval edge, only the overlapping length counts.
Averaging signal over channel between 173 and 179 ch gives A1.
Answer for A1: 57.1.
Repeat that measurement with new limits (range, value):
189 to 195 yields 47.9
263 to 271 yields 58.9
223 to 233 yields 33.2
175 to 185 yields 54.6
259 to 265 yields 58.5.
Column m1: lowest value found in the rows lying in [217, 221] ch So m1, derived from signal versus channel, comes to 34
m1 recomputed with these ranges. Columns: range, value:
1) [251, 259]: 56.7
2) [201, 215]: 42.8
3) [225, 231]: 31.2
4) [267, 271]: 58.5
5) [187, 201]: 47.3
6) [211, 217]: 39.1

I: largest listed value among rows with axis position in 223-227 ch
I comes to 31.2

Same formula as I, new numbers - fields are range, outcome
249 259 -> 59.8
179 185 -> 54.1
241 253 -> 59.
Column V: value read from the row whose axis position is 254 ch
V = 56.7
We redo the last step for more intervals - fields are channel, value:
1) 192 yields 47.6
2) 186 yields 50.4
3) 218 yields 36.5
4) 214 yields 42.8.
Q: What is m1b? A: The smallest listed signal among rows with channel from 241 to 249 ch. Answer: 52.9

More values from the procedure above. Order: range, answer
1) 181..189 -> 47.9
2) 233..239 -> 41.4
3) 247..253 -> 55.7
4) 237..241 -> 47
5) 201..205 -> 52.3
